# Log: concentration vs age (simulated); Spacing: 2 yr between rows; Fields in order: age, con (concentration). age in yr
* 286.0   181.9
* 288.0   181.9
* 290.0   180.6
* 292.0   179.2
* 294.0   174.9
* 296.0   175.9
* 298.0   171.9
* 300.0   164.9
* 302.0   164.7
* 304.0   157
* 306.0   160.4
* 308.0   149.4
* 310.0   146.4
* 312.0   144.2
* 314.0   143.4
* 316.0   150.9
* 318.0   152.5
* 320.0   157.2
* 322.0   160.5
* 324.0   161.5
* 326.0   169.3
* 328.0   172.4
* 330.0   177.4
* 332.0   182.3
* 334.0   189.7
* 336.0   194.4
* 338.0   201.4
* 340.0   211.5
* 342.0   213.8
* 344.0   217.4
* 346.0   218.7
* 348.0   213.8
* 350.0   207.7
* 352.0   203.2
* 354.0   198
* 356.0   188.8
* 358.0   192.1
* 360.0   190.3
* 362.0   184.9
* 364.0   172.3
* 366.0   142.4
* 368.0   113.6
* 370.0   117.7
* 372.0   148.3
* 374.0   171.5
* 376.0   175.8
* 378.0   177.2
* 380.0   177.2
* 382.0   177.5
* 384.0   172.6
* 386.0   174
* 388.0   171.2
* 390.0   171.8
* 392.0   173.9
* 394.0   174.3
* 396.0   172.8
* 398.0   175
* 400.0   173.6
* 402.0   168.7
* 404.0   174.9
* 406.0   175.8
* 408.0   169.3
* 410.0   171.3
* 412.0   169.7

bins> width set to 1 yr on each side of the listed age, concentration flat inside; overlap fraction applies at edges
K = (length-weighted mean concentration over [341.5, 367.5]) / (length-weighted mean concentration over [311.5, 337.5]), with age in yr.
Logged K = 1.2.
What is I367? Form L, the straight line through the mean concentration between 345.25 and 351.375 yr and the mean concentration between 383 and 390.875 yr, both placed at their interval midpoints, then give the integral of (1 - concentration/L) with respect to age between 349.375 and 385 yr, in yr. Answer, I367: 3.8 yr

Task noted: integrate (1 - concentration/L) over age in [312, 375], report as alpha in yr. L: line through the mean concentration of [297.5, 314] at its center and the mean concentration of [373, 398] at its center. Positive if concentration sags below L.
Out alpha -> -4.9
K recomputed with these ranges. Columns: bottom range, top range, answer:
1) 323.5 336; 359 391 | 0.93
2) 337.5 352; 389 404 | 0.82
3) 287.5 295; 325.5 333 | 0.98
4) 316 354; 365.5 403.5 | 0.88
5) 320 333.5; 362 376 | 0.88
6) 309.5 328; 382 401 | 1.12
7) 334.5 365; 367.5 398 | 0.83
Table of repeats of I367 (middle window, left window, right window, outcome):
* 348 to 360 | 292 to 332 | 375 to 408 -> -2.2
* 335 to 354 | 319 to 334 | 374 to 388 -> -4.1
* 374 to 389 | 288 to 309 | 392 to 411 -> -0.2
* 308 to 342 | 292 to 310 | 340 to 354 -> 3.5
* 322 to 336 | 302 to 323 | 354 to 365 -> -0.9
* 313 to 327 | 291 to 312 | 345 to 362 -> 1.6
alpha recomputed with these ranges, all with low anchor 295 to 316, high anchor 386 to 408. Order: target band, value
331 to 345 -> -3.30 yr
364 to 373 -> 1.77 yr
